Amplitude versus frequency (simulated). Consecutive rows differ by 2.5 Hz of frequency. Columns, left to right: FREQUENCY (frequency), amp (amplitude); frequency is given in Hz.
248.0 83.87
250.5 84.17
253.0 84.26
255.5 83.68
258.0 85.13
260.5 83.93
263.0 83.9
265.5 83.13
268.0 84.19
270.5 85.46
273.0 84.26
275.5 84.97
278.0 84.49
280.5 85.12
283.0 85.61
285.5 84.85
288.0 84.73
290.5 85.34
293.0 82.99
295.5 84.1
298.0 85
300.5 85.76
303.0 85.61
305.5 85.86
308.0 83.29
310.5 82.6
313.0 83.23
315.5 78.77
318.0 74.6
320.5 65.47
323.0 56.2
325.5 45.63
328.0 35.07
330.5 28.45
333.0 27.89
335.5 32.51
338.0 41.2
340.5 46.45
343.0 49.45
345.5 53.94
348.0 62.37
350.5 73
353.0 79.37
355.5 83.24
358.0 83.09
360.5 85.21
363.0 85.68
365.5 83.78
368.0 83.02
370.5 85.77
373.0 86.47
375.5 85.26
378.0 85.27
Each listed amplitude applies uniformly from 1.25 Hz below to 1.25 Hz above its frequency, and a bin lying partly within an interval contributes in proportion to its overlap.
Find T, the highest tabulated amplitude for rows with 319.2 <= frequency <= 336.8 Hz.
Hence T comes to 65.47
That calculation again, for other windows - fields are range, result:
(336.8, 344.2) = 49.45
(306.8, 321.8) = 83.29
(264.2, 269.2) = 84.19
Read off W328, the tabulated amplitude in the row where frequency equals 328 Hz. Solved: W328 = 35.07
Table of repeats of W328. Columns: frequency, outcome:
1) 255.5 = 83.68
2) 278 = 84.49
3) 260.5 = 83.93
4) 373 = 86.47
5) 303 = 85.61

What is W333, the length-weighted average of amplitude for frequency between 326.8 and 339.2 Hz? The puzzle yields 33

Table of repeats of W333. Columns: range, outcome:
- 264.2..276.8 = 84.4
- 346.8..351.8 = 67.9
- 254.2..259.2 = 84.4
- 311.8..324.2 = 71.7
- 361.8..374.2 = 84.9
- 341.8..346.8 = 51.8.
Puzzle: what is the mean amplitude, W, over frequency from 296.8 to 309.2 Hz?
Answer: 85.1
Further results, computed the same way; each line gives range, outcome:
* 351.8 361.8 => 82.8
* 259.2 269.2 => 83.8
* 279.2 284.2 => 85.4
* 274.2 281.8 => 84.9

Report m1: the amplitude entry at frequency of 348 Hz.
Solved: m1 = 62.37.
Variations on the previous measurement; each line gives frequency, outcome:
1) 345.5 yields 53.94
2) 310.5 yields 82.6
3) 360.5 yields 85.21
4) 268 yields 84.19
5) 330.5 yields 28.45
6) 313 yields 83.23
